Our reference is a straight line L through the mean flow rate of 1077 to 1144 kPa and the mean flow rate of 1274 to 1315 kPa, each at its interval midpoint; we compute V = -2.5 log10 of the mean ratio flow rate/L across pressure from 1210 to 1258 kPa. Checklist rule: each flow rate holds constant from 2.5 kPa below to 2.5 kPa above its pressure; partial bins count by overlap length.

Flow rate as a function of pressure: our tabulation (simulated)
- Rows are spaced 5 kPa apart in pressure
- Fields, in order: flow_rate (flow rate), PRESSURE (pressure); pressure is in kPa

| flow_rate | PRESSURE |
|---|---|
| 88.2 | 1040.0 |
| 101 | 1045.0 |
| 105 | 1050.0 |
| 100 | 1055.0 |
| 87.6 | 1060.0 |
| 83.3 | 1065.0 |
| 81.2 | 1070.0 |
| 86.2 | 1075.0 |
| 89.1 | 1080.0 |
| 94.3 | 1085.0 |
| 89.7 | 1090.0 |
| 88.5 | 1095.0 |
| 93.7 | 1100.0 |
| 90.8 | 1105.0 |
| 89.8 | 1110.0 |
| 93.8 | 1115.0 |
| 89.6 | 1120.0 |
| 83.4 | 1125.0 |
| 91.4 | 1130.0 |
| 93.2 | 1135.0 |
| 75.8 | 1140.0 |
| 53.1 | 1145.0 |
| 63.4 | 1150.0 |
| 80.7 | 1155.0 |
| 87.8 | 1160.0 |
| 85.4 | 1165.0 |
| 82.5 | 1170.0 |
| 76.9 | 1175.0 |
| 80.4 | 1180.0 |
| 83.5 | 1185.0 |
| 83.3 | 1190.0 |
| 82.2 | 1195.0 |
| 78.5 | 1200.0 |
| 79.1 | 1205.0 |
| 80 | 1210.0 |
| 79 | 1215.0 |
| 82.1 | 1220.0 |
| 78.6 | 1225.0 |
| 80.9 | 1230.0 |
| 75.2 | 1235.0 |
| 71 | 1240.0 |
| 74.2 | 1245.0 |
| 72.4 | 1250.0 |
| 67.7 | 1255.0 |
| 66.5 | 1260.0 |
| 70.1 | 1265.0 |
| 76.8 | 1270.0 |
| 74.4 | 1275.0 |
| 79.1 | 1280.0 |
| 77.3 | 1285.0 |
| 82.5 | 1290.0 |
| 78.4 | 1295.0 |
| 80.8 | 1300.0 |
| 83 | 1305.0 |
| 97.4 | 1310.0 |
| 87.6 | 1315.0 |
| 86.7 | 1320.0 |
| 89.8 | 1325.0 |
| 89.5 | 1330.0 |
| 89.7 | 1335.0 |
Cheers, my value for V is 0.12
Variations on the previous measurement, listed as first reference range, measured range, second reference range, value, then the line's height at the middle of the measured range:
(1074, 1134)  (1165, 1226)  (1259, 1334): 0.07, 86.2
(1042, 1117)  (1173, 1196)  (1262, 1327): 0.07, 86.7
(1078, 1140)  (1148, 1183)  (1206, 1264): 0.05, 83.4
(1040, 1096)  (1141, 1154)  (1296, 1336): 0.39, 90.2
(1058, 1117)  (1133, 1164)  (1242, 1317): 0.13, 85.4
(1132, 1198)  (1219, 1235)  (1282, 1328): 0.03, 81.7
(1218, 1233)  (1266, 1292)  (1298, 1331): 0.10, 84.8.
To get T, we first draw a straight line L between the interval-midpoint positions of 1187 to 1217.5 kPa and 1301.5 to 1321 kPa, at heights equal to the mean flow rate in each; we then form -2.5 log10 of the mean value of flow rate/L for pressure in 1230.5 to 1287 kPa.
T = 0.15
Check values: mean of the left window 80.4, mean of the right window 88.4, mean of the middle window 73.4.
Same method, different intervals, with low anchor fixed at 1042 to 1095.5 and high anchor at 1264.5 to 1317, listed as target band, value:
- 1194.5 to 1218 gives 0.07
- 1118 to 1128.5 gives 0.03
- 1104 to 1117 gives -0.02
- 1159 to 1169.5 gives 0.02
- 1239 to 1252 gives 0.15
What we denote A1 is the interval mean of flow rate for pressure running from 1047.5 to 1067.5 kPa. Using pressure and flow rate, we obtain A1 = 94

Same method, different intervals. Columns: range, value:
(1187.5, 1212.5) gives 80.6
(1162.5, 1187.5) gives 81.7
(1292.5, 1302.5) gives 79.6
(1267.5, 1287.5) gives 76.9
